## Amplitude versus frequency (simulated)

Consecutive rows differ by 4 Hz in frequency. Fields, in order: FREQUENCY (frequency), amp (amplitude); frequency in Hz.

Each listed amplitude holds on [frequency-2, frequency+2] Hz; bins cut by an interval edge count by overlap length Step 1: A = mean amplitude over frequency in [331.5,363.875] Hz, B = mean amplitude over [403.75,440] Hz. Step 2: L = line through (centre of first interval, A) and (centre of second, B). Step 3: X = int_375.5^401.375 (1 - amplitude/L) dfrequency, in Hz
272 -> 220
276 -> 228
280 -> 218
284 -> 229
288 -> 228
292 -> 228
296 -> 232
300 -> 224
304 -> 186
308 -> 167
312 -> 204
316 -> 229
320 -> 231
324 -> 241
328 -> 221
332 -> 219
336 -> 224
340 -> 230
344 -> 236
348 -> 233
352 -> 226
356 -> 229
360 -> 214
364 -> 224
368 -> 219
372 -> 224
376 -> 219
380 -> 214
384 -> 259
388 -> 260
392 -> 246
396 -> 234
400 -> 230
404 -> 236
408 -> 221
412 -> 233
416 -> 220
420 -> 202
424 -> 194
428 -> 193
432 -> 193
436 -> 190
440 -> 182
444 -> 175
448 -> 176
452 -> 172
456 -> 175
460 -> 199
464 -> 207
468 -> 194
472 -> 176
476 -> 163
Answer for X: -2.8 Hz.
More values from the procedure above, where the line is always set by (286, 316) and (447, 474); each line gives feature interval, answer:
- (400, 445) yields -3.1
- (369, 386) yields -2.5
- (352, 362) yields -1.0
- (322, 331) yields -1.0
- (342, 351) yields -1.3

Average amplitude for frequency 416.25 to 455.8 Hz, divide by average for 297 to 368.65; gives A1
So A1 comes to 0.9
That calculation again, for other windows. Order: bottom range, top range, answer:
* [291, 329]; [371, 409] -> 1.09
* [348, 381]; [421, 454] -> 0.83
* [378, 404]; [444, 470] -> 0.78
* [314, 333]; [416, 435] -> 0.86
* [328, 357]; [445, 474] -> 0.81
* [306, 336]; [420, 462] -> 0.86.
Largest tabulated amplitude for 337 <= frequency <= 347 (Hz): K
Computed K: 236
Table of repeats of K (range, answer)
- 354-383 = 229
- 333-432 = 260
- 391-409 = 246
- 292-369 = 241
